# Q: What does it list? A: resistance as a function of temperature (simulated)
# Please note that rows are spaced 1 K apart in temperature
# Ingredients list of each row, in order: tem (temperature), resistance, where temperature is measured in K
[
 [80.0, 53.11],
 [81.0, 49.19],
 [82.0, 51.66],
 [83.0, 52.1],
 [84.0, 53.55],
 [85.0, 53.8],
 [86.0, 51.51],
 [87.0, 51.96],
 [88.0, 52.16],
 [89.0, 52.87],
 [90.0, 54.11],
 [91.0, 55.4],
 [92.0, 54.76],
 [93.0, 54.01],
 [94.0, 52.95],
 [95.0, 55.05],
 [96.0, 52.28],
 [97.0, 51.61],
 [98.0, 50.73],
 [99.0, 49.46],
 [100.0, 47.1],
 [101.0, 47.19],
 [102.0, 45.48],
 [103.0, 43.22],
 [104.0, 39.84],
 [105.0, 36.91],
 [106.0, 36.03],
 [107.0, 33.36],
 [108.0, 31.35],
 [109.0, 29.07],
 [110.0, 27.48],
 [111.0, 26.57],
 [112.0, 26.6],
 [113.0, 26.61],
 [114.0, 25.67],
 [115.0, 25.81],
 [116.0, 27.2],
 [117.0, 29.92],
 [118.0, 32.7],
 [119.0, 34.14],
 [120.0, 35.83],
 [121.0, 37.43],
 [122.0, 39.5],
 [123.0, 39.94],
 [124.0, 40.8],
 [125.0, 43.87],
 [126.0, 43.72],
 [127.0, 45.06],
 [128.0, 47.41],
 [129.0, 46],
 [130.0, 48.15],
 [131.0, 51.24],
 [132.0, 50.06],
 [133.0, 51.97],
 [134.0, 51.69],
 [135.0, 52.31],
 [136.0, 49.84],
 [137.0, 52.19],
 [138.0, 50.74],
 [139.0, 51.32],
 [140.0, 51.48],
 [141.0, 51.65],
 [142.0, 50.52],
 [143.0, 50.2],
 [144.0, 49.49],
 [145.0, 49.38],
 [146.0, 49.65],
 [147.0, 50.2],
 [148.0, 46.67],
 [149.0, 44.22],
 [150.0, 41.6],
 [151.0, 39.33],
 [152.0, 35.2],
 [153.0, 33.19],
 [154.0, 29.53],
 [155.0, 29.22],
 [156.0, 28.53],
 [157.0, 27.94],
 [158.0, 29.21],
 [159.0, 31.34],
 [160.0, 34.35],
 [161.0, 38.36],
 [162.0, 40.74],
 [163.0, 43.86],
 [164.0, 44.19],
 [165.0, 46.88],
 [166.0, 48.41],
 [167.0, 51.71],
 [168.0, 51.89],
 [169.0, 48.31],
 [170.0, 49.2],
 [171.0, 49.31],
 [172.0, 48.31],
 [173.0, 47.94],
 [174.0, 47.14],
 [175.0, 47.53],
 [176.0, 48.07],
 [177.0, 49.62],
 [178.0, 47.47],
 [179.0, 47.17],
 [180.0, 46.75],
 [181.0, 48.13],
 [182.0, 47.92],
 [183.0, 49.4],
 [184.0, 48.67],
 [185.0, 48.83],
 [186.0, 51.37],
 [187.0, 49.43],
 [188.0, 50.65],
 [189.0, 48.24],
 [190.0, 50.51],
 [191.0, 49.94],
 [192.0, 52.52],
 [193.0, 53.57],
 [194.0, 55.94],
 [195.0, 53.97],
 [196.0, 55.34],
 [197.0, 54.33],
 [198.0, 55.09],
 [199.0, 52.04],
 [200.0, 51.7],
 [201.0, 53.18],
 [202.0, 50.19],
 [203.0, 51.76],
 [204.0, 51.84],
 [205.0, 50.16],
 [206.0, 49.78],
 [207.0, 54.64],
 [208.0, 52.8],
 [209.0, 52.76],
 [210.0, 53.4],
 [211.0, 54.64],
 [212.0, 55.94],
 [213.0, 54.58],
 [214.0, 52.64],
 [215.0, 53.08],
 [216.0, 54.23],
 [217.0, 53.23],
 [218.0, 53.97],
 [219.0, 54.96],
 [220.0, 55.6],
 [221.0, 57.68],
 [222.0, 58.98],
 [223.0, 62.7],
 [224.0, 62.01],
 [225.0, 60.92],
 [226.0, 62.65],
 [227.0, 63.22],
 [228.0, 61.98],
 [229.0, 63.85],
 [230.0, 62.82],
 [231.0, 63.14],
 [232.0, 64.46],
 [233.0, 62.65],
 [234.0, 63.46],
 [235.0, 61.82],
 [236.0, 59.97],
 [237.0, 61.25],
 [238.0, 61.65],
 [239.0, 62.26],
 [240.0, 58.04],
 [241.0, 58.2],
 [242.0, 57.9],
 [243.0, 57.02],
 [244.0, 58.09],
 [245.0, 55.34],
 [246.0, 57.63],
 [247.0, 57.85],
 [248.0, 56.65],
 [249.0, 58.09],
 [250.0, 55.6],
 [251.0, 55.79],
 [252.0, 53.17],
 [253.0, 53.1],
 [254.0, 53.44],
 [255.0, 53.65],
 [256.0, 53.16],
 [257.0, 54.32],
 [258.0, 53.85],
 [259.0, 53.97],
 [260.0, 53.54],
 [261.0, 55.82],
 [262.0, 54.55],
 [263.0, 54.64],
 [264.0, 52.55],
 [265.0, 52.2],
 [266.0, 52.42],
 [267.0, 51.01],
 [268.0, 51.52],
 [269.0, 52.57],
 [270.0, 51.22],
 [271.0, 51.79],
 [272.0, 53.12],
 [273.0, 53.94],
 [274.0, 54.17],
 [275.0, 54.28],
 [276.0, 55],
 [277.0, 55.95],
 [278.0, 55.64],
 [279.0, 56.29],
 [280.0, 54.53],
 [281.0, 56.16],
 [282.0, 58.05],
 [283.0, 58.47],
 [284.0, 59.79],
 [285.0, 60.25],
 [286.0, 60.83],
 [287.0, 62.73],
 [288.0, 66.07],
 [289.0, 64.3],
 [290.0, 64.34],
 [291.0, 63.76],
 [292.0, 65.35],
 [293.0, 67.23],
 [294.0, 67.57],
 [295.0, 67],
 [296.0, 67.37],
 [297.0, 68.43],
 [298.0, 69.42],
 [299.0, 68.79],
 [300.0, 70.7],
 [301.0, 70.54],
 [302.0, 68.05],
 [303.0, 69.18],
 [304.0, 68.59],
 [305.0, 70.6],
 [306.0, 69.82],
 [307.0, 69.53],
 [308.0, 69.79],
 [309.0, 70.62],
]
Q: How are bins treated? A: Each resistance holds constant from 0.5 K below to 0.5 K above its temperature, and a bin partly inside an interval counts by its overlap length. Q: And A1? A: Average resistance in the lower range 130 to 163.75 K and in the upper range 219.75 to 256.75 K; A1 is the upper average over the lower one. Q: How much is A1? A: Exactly 1.35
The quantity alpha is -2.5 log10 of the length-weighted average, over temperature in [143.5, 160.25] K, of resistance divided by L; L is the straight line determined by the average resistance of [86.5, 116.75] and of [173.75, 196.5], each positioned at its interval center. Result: 0.22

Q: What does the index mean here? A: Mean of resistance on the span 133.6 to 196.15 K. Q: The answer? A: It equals 46.3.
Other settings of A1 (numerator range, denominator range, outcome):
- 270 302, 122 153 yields 1.30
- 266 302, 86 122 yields 1.47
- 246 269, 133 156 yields 1.19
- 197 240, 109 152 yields 1.35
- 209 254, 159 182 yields 1.26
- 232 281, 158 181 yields 1.23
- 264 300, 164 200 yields 1.19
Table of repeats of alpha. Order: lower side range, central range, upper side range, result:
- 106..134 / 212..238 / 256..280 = -0.21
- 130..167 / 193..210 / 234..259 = -0.04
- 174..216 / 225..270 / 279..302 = 0.02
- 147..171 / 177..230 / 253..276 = -0.17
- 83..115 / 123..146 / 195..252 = -0.03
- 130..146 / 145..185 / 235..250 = 0.21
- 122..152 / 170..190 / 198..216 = 0.05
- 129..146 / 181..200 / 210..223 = 0.05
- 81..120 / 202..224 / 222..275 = -0.01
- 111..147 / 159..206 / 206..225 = 0.04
